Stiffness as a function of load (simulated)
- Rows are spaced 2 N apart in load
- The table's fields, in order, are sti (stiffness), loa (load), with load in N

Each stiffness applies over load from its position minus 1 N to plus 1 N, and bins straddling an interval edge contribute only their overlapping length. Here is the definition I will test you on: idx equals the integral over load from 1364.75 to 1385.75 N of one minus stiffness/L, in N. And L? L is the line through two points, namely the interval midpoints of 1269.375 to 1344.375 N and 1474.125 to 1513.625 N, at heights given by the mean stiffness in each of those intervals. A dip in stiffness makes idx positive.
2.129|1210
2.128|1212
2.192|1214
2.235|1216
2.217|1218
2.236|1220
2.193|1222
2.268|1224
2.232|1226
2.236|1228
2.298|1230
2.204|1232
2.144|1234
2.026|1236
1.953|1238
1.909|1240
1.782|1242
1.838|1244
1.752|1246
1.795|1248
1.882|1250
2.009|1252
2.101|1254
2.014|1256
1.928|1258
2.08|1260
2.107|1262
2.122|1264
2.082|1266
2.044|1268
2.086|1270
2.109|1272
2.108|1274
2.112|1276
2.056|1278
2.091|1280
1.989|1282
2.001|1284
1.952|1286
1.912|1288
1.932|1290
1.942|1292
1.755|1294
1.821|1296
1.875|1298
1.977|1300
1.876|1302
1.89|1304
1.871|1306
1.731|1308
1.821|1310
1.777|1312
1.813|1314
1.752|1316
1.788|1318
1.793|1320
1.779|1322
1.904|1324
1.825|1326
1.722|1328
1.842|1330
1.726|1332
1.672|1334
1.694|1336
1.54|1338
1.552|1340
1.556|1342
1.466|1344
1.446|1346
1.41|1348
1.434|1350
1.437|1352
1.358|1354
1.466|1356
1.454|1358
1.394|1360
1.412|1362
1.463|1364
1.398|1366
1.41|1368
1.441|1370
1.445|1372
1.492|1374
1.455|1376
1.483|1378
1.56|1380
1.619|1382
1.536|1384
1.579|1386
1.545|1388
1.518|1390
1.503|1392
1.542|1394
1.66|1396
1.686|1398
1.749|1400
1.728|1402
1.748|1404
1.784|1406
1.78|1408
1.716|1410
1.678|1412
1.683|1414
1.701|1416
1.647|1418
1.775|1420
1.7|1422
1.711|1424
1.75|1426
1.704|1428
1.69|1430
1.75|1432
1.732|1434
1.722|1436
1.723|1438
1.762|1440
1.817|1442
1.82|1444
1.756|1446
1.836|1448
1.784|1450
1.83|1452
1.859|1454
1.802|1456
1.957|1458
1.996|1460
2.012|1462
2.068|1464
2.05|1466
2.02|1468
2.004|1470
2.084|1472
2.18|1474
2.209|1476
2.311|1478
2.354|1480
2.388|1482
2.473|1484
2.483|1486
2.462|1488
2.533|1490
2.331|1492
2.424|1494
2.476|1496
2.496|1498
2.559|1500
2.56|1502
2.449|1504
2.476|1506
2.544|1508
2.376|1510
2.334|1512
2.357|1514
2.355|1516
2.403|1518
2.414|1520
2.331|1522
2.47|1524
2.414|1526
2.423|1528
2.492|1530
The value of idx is 5.8 N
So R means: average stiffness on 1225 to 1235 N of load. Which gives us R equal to 2.22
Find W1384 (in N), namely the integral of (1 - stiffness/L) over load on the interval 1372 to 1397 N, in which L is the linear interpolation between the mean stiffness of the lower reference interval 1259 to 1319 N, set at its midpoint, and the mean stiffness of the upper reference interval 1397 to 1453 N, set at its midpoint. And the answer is 3.7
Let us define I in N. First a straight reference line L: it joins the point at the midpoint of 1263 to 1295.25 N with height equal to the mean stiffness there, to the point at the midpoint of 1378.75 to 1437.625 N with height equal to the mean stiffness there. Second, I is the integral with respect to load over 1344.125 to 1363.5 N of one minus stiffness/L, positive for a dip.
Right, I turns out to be 4.2 N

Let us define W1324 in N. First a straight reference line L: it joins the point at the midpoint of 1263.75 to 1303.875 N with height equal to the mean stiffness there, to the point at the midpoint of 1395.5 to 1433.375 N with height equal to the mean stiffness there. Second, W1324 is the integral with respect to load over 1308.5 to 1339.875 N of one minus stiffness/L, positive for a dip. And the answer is 2.4 N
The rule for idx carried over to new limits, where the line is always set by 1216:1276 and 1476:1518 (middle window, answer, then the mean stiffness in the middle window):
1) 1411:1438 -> 7.13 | 1.71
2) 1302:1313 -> 1.69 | 1.82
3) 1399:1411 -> 2.85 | 1.75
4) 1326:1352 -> 7.18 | 1.59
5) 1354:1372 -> 6.51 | 1.43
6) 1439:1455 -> 3.73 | 1.81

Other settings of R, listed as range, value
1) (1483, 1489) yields 2.47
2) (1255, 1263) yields 2.03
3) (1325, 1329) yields 1.77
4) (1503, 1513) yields 2.44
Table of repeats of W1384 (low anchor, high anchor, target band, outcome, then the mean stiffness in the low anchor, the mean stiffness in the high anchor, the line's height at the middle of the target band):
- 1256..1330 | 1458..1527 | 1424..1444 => 4.3 N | 1.93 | 2.33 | 2.21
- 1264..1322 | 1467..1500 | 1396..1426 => 6.3 N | 1.93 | 2.33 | 2.18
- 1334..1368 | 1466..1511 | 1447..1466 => 2.2 N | 1.47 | 2.37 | 2.16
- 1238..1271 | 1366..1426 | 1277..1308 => -0.8 N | 1.97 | 1.61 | 1.87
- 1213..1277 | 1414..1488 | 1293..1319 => 2.6 N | 2.07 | 1.93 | 2.03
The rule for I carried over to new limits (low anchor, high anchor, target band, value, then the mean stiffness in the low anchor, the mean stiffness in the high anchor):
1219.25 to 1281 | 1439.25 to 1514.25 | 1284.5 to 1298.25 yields 1.3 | 2.06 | 2.19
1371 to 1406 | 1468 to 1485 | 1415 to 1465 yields 4.3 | 1.59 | 2.24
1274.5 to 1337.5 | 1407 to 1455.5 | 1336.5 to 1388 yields 9.5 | 1.86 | 1.75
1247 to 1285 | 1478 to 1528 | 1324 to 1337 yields 2.3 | 2.04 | 2.43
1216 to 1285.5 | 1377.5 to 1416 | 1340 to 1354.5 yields 2.7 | 2.06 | 1.64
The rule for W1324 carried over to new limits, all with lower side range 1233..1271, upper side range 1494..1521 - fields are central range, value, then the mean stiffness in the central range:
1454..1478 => 3.36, 2.04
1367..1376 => 3.07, 1.45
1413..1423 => 2.55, 1.7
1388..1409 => 5.46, 1.66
